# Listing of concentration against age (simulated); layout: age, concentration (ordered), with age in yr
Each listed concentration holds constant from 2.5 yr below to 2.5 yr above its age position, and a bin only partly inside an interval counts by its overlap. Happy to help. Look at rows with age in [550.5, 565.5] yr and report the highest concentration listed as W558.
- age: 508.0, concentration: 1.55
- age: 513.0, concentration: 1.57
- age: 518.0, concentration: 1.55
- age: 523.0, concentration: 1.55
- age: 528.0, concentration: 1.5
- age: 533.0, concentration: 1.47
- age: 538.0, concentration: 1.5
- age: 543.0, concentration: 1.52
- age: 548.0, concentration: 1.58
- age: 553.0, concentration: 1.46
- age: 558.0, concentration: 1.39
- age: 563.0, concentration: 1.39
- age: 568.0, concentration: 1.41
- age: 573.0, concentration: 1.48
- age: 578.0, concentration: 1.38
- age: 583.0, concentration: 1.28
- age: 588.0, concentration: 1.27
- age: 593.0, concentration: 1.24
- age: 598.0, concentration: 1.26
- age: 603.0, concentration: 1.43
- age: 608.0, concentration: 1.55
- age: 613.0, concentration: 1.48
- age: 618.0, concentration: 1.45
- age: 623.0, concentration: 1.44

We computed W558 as 1.46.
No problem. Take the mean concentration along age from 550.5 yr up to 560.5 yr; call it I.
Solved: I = 1.43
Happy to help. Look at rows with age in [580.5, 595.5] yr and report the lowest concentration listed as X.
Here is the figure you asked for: 1.24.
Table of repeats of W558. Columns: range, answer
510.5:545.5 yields 1.57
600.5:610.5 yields 1.55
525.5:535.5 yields 1.5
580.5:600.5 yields 1.28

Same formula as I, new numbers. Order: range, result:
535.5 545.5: 1.51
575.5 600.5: 1.29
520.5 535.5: 1.51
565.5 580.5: 1.42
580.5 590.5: 1.27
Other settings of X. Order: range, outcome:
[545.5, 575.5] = 1.39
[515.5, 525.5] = 1.55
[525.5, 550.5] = 1.47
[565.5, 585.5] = 1.28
